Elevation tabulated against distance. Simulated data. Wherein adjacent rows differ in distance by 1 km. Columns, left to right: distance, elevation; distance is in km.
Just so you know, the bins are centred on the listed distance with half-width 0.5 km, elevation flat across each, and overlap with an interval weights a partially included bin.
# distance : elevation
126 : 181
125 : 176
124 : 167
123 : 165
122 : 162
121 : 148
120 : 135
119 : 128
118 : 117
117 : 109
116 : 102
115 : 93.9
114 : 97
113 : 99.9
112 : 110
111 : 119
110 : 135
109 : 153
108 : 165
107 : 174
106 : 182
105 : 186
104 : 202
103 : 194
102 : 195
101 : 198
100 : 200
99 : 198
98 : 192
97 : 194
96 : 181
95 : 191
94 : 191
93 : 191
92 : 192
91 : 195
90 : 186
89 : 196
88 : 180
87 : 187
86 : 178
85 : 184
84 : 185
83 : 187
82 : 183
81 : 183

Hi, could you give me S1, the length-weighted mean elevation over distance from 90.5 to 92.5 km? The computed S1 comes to 194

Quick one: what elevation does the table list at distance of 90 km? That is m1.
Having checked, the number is 186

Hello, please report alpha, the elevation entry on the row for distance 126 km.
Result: 181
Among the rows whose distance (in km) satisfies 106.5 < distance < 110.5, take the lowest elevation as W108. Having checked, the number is 135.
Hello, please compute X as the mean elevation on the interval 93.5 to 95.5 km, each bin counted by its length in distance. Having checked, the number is 191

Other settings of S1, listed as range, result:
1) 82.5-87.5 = 184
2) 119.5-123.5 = 152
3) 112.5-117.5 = 100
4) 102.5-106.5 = 191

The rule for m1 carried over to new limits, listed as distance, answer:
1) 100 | 200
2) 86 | 178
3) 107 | 174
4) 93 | 191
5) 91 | 195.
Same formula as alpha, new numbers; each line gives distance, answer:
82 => 183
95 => 191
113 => 99.9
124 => 167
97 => 194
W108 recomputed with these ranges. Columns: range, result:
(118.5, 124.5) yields 128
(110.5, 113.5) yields 99.9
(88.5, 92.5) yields 186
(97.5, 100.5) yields 192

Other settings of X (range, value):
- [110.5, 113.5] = 110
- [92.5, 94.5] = 191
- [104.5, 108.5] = 177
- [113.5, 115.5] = 95.5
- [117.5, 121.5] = 132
